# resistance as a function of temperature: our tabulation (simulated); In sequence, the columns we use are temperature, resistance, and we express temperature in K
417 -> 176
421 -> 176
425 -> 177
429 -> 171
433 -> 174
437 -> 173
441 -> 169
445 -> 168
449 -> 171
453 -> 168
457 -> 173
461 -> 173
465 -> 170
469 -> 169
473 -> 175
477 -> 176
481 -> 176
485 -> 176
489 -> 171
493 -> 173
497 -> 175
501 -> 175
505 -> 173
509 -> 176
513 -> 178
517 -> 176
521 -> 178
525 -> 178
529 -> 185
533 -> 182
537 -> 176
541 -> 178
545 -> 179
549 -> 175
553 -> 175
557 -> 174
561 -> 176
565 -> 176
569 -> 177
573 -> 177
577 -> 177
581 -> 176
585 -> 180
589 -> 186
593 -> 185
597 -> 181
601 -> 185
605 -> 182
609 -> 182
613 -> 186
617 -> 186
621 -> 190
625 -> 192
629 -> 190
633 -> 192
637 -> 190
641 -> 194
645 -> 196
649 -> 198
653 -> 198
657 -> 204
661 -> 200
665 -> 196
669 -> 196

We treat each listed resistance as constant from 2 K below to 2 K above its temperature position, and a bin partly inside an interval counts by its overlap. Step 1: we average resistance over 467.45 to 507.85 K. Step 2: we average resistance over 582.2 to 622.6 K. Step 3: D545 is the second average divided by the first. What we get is 1.1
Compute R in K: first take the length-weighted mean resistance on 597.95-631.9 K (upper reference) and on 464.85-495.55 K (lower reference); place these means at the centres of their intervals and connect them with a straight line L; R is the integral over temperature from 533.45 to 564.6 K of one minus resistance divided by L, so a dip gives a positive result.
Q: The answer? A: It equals 0.6 K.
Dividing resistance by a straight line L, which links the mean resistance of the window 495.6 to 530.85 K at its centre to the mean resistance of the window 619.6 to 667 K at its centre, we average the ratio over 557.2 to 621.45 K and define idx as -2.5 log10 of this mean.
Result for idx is 0.04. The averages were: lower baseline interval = 177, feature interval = 181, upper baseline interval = 195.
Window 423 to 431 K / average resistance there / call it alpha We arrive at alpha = 174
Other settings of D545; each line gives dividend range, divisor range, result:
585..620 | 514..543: 1.03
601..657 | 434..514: 1.10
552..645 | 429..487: 1.07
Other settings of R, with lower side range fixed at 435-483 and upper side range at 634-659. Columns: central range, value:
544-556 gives 0.5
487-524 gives 0.6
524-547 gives 0.3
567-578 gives 0.6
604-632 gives 0.8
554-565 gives 0.6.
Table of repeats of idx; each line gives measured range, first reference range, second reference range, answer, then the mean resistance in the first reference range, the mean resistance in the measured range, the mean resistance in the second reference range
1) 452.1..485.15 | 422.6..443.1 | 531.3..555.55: 0.01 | 173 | 173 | 177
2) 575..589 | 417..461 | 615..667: 0.05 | 172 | 179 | 194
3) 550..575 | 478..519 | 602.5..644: 0.04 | 175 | 176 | 189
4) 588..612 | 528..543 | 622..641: 0.02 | 180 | 184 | 191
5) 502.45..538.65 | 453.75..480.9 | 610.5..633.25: 0.00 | 173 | 178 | 189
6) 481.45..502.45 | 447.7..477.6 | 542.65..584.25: -0.01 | 172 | 174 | 176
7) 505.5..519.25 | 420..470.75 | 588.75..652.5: 0.01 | 172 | 176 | 189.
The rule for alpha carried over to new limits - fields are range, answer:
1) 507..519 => 177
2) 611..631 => 189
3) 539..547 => 178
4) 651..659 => 201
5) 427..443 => 172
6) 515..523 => 177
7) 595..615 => 183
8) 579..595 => 182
